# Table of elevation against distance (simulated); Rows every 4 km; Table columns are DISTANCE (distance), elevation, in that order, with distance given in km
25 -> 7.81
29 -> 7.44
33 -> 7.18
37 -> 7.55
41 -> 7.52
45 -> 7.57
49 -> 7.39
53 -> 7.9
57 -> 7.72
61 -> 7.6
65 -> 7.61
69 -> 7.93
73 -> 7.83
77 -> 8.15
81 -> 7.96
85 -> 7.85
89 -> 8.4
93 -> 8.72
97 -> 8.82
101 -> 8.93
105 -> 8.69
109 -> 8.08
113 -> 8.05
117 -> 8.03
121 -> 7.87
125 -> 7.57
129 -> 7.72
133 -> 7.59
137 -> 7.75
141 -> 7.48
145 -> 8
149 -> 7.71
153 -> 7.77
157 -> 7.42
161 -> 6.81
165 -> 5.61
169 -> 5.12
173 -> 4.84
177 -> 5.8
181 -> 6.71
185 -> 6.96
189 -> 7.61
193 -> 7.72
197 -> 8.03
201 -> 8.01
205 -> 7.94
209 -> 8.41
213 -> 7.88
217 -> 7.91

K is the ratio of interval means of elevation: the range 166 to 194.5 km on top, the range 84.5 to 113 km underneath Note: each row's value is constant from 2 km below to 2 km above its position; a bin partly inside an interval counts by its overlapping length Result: 0.7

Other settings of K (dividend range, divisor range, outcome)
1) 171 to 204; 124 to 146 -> 0.91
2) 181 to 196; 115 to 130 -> 0.95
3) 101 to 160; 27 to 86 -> 1.02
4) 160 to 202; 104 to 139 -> 0.84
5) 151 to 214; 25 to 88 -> 0.91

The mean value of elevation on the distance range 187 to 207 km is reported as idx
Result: 7.86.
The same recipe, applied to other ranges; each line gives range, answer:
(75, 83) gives 8.05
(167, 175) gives 4.98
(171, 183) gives 5.78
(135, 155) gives 7.74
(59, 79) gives 7.82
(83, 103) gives 8.54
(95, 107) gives 8.81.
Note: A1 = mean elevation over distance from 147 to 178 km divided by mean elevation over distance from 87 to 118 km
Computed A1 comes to 0.76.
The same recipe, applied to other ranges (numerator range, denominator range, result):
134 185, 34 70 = 0.89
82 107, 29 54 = 1.14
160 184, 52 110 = 0.71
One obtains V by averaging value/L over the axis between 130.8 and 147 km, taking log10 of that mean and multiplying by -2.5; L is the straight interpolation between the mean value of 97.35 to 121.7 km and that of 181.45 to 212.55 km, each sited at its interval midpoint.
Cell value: 0.06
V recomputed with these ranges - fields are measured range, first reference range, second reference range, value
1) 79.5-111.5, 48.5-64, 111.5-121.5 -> -0.07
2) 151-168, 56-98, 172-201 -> 0.07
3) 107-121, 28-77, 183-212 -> -0.04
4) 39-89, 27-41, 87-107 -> 0.03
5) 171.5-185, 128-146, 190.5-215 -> 0.30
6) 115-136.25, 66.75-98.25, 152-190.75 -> -0.06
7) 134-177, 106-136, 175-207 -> 0.12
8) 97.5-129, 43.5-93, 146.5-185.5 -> -0.13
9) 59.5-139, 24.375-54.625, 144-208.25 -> -0.11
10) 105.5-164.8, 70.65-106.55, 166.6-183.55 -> -0.12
